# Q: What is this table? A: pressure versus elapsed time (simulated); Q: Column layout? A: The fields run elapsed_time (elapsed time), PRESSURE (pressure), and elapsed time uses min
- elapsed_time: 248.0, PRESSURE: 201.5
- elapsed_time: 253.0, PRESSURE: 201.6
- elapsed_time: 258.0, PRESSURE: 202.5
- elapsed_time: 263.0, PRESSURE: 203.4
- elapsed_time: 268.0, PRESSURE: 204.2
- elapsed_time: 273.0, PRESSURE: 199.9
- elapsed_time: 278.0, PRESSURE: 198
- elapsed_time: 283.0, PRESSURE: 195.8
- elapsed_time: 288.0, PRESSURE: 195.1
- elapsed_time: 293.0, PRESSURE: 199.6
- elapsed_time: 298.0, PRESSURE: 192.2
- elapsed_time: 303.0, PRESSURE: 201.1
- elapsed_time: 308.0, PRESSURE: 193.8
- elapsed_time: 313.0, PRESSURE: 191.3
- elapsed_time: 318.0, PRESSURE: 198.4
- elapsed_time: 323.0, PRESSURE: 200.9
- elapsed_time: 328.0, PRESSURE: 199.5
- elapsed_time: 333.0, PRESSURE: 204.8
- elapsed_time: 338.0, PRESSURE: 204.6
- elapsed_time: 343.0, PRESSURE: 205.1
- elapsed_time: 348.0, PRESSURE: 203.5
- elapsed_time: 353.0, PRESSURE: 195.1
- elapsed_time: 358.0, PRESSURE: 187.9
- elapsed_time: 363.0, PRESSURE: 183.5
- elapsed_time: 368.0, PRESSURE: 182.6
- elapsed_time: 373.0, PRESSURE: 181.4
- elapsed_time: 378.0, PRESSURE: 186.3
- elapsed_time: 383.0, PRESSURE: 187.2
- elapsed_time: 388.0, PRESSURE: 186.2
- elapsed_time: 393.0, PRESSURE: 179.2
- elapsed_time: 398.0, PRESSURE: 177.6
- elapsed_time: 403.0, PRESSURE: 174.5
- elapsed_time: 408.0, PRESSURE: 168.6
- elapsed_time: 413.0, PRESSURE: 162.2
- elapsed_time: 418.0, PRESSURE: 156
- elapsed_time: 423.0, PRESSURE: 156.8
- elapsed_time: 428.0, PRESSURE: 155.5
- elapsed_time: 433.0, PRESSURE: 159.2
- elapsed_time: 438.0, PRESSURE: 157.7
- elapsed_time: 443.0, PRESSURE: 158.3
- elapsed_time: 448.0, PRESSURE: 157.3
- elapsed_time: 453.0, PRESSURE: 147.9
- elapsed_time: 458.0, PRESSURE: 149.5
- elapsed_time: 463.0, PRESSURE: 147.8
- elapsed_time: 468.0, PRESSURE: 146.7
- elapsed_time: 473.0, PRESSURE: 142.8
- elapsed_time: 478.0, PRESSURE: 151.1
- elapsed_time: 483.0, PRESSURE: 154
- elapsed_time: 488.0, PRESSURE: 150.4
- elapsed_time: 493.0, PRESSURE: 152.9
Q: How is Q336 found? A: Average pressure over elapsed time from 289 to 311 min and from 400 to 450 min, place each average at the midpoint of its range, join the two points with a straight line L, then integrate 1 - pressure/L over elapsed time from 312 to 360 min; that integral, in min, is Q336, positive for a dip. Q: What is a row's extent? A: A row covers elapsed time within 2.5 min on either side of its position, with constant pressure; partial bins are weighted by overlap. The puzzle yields -3.44 min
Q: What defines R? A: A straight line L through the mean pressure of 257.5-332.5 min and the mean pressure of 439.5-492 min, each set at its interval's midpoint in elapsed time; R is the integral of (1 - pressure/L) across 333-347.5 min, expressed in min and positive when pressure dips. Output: -1.5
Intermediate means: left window 198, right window 151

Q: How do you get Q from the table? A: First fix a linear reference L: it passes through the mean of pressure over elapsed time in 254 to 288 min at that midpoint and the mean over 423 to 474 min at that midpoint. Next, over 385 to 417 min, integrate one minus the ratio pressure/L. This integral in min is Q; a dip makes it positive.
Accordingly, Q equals -1.64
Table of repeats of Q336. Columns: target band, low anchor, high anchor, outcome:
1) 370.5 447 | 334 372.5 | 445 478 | 0.73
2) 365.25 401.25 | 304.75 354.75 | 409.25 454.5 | -1.08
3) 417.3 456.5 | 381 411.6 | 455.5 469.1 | 0.90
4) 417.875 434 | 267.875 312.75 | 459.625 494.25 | 0.55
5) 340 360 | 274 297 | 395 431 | -1.96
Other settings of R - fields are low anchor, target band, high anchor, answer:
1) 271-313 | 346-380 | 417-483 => -2.21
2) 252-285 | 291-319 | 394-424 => -0.56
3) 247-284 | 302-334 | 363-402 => -0.89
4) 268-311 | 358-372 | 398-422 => -0.47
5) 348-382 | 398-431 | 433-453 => 0.92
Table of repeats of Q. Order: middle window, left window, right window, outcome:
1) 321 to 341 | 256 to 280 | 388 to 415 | -1.5 min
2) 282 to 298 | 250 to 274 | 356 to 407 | 0.1 min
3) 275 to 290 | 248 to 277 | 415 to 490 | 0.0 min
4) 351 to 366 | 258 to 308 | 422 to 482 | -0.9 min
